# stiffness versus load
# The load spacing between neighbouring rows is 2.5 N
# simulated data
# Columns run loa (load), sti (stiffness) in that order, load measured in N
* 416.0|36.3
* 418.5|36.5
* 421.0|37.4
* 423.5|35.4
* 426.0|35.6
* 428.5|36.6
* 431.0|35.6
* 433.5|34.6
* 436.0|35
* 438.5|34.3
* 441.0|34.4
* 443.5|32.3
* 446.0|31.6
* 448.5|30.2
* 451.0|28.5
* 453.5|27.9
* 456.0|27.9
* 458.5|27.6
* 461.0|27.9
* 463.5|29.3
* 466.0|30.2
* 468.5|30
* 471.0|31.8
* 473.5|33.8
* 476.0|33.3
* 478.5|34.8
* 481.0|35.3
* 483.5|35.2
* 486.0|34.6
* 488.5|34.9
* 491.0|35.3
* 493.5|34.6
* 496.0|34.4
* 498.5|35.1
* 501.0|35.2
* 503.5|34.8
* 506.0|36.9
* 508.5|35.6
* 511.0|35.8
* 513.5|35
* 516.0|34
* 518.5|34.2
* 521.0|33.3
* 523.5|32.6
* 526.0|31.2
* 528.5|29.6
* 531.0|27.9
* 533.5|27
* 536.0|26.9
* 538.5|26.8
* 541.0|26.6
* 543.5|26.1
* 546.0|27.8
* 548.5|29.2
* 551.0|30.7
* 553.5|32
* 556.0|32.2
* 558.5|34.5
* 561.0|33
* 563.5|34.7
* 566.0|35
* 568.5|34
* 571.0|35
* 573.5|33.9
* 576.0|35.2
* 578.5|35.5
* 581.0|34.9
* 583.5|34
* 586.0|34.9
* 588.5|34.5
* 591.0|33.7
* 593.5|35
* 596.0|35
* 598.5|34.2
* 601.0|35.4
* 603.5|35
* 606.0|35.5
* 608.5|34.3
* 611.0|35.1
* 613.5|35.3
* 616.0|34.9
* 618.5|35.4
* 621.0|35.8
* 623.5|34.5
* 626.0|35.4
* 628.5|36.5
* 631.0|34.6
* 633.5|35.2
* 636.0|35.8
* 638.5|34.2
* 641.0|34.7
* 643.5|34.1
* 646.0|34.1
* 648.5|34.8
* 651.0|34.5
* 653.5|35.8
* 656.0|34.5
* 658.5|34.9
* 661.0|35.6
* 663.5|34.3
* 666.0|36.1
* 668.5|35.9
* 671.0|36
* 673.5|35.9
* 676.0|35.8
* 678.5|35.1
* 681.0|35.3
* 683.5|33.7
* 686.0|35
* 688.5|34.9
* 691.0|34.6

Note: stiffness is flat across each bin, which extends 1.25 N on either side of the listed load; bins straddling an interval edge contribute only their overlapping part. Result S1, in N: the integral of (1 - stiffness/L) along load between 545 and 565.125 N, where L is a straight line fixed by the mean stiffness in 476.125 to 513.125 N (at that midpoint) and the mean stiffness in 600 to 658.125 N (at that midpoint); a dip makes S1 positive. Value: 1.8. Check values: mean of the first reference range 35.1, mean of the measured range 31.9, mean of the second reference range 35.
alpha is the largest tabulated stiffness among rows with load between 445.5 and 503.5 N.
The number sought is 35.3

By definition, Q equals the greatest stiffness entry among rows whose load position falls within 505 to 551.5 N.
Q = 36.9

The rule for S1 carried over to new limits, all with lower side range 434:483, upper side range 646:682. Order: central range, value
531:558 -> 3.6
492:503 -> -0.9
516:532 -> 0.5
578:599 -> -0.5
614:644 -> -0.4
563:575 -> -0.4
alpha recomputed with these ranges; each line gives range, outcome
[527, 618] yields 35.5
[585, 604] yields 35.4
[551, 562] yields 34.5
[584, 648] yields 36.5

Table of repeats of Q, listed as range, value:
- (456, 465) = 29.3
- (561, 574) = 35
